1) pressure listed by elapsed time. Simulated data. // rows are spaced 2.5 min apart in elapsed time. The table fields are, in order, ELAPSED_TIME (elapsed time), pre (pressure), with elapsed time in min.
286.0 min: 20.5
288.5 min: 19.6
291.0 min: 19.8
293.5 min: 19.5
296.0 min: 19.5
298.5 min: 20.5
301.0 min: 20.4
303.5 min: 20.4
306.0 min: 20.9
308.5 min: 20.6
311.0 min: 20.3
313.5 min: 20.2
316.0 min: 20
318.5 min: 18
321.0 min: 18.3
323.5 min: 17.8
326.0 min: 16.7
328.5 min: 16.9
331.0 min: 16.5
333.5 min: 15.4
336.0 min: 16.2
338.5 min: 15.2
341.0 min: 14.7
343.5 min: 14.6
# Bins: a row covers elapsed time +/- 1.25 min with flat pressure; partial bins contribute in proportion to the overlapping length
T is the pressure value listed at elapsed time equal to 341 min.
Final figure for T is 14.7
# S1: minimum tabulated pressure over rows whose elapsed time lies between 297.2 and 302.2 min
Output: 20.4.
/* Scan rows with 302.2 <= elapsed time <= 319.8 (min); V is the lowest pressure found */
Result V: 18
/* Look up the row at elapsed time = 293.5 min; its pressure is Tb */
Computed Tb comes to 19.5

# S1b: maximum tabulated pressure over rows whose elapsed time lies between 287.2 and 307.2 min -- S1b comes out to 20.9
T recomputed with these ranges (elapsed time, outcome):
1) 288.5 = 19.6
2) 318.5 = 18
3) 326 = 16.7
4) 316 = 20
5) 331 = 16.5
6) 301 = 20.4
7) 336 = 16.2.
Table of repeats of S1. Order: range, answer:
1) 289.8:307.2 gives 19.5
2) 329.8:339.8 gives 15.2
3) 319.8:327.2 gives 16.7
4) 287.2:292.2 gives 19.6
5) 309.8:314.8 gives 20.2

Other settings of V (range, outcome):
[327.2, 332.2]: 16.5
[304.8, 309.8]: 20.6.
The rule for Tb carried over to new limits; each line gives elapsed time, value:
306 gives 20.9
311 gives 20.3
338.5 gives 15.2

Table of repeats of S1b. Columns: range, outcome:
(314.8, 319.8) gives 20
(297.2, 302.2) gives 20.5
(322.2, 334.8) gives 17.8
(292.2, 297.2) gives 19.5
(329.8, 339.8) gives 16.5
